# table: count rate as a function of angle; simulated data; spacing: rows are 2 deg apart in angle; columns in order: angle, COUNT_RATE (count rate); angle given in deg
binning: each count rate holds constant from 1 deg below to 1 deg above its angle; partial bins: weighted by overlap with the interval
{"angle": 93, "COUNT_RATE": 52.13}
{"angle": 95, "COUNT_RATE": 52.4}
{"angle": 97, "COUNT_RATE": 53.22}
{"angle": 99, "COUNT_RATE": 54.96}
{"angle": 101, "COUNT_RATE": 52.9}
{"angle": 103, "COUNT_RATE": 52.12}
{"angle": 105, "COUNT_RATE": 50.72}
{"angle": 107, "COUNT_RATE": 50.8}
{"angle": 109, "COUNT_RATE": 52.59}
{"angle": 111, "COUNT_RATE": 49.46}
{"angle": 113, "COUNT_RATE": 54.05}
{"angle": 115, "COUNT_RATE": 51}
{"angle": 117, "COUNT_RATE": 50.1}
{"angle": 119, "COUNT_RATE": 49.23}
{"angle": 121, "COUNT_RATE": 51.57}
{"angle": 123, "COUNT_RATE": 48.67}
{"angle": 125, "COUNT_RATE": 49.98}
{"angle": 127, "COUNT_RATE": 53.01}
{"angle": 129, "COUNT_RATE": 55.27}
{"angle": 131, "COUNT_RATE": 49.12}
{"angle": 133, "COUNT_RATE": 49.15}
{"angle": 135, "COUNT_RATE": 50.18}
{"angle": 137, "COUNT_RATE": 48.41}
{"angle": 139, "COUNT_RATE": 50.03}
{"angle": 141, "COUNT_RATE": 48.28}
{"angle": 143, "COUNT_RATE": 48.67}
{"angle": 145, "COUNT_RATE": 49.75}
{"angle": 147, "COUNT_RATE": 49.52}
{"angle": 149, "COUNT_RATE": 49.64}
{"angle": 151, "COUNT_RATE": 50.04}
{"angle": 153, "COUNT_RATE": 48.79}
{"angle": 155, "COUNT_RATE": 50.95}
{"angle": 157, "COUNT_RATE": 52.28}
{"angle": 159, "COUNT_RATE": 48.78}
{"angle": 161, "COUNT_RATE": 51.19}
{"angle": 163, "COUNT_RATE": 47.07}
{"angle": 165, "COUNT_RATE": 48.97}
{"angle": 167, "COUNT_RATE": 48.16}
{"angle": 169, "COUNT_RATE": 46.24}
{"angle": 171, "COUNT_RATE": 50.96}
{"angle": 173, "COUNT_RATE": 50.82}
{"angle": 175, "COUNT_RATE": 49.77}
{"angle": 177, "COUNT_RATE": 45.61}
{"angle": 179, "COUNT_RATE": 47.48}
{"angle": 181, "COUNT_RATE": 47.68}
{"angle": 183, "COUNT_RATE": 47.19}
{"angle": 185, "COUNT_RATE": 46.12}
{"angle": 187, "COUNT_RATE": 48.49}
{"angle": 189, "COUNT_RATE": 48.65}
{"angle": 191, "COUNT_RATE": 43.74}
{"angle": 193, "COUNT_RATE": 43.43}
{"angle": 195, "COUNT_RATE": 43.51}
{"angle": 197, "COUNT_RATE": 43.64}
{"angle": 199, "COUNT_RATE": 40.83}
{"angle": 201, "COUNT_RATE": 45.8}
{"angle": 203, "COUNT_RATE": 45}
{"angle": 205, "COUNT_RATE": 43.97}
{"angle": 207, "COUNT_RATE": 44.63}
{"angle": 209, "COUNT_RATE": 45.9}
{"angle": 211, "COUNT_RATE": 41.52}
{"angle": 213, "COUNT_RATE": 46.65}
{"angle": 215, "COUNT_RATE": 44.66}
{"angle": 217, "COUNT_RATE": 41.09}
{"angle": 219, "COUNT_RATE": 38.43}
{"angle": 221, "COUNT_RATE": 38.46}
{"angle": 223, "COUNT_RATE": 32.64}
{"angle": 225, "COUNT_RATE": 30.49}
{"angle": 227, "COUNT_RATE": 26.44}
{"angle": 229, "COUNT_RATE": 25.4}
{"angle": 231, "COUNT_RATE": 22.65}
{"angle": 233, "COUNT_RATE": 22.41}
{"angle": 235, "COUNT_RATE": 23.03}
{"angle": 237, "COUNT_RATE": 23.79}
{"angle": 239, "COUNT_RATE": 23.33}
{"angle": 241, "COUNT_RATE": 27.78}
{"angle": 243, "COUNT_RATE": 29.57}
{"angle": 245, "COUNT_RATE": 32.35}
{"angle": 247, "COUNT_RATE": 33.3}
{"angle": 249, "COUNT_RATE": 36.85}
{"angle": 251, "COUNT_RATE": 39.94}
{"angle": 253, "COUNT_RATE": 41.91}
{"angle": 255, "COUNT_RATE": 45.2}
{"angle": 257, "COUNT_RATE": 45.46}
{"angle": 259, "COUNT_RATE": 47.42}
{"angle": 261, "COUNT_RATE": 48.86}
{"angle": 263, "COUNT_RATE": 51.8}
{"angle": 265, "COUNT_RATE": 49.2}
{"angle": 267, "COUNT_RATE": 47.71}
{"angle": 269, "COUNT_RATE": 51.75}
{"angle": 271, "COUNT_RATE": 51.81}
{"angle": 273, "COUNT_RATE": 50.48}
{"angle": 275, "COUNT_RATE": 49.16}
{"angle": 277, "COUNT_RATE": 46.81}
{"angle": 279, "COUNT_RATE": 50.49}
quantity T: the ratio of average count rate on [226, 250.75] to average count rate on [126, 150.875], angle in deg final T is 0.55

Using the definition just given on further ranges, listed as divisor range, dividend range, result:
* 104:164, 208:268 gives 0.73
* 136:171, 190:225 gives 0.86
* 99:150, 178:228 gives 0.84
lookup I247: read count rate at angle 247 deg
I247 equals 33.3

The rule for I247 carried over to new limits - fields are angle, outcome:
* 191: 43.74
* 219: 38.43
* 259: 47.42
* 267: 47.71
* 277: 46.81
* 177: 45.61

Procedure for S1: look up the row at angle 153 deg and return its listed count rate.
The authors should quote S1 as 48.79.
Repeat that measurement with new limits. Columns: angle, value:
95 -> 52.4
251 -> 39.94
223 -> 32.64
